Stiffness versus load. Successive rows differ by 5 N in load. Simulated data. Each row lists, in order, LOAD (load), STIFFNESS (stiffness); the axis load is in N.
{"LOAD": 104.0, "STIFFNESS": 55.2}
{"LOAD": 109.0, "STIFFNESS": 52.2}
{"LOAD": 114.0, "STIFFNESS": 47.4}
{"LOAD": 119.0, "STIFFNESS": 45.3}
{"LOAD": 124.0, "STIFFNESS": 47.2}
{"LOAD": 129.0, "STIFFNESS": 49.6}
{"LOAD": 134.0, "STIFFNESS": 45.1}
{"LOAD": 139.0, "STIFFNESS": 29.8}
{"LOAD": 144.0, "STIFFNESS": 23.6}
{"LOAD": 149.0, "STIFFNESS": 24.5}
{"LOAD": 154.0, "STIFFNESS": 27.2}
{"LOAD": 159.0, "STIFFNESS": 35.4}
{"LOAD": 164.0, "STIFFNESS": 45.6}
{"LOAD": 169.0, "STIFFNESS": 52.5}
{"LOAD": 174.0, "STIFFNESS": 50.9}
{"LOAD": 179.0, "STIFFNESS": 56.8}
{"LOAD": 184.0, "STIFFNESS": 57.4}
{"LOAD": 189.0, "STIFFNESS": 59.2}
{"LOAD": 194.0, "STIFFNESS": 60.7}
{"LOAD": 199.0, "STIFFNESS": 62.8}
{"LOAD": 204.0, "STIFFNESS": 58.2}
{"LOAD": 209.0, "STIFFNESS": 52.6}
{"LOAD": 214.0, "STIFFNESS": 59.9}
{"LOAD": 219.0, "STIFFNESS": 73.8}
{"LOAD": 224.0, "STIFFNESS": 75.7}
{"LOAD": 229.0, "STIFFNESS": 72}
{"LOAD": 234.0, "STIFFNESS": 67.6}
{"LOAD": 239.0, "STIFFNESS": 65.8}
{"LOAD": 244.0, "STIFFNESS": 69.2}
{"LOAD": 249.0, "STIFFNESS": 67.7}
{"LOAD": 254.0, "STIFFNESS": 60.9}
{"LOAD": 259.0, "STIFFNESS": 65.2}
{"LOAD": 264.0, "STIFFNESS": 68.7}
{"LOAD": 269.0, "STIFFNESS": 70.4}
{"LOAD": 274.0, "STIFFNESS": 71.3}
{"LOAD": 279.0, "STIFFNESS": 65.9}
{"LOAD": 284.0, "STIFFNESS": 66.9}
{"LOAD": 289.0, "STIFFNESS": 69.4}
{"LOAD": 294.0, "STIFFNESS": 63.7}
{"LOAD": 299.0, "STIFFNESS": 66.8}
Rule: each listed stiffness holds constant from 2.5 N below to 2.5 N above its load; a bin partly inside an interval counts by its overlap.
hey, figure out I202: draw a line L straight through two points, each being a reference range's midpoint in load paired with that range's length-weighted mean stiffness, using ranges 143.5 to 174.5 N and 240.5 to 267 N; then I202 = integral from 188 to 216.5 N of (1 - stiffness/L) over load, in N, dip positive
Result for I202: -4.9 N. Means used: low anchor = 37.1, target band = 58.9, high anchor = 66.4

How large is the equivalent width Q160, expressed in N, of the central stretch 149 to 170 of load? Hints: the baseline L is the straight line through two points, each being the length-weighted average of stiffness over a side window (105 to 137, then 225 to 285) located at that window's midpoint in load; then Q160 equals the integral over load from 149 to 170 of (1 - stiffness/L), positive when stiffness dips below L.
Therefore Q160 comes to 6.4 N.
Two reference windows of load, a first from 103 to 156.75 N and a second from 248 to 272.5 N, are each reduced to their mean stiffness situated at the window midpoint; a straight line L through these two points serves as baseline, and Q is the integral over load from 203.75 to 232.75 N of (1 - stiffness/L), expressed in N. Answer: -3.8 N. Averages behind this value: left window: 40.2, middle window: 66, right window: 66.7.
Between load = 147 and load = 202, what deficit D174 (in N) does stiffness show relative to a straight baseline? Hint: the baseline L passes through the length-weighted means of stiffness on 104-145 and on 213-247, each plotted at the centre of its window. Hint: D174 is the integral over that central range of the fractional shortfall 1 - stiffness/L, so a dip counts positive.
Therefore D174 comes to 7.79 N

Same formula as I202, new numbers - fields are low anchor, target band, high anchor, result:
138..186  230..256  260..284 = -2.4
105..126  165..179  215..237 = 1.9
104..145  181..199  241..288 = -1.5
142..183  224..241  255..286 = -3.4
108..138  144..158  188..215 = 6.7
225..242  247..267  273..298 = 0.7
